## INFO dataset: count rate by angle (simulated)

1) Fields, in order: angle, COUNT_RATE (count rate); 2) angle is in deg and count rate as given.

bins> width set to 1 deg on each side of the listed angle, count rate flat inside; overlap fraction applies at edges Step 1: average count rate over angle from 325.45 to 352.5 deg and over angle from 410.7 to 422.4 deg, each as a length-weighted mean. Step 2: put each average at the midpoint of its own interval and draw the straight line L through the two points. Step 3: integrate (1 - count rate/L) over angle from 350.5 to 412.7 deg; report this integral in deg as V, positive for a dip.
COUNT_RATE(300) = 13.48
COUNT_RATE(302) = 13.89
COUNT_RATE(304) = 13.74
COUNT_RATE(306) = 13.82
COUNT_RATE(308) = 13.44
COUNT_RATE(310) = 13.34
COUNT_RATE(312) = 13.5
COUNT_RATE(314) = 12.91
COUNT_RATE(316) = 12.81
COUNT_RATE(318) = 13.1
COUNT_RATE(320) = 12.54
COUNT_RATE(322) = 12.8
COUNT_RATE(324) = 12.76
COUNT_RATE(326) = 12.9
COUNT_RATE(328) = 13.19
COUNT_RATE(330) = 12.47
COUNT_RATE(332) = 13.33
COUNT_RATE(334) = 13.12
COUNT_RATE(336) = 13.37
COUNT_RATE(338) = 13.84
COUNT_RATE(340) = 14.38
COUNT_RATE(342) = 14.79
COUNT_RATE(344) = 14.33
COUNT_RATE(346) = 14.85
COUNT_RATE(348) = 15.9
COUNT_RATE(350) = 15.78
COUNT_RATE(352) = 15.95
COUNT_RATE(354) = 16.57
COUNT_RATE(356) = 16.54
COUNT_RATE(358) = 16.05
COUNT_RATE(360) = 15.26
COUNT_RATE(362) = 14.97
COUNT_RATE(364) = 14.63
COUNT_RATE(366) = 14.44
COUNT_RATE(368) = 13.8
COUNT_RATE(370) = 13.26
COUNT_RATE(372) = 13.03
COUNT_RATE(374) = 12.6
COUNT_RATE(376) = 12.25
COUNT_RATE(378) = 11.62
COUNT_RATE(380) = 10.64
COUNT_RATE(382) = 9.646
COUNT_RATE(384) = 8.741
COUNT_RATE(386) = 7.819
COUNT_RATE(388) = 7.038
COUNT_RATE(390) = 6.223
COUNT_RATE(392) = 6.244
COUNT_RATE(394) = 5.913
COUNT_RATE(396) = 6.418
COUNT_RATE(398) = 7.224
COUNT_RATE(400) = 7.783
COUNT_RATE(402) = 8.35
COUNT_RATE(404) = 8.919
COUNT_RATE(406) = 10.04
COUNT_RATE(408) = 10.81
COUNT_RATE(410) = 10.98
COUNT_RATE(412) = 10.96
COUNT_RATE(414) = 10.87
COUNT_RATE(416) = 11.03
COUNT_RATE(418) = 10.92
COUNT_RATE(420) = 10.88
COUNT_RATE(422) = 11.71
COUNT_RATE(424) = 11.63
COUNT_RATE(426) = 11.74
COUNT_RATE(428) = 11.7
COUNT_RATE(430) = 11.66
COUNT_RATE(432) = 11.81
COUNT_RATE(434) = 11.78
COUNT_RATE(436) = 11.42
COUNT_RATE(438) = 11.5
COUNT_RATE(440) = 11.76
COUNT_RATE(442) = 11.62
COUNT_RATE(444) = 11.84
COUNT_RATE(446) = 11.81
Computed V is 6.9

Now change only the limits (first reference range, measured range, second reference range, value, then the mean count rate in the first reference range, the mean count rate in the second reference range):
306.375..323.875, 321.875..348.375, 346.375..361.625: 1.5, 13.1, 15.9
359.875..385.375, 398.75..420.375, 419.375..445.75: 3.4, 12.5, 11.6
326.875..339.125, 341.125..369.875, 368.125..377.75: -5.0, 13.2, 12.8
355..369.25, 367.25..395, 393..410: 5.0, 15.1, 8.35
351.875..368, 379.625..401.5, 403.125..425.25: 9.0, 15.4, 10.8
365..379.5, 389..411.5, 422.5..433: 7.6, 12.9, 11.7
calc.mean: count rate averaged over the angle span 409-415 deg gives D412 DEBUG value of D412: 10.9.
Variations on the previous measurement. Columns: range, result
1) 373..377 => 12.4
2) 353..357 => 16.6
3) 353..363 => 15.9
